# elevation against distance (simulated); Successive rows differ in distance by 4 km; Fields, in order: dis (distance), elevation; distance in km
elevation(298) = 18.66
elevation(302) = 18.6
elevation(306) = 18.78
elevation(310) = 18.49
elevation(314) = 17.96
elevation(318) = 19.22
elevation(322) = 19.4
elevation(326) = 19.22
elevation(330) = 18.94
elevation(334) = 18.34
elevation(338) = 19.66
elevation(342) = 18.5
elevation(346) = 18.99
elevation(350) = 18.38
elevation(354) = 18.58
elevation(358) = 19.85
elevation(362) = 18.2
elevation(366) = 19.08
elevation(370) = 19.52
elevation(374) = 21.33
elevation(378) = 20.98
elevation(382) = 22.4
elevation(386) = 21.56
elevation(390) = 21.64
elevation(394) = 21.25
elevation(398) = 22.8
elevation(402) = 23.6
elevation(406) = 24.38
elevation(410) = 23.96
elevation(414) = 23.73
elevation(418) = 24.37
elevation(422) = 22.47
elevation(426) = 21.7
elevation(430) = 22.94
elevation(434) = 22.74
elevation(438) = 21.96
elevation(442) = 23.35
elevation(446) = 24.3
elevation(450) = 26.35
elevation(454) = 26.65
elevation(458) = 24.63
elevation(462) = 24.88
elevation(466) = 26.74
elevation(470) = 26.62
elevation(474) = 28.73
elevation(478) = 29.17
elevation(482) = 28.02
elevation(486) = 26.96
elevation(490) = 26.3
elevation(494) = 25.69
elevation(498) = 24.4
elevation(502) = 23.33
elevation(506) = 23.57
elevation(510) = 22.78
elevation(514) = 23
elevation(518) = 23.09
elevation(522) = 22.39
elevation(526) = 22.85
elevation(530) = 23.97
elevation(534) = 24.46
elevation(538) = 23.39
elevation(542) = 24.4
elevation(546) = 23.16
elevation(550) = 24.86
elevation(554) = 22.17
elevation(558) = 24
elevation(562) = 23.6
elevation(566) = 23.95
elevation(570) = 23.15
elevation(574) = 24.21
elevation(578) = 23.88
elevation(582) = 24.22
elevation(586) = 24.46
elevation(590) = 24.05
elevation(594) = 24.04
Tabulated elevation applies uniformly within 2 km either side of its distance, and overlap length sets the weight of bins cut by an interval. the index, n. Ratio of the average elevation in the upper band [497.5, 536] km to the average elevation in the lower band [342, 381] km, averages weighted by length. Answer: 1.2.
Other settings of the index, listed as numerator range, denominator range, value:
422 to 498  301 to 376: 1.33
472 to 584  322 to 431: 1.17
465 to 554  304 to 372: 1.31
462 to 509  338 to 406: 1.28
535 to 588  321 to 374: 1.25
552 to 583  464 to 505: 0.89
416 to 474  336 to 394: 1.22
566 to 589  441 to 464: 0.96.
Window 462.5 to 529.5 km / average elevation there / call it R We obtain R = 25.2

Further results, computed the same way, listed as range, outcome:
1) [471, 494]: 27.6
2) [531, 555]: 23.8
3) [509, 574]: 23.5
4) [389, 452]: 23.2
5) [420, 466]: 23.9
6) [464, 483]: 27.8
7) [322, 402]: 20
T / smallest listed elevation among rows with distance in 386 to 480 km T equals 21.25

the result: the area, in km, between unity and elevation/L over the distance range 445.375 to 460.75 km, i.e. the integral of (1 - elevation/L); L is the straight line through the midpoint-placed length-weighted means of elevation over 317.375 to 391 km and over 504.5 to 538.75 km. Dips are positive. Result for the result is -2.66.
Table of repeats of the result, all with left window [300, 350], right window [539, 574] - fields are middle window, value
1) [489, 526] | -1.8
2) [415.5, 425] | -1.1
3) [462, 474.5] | -2.8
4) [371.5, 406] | -3.2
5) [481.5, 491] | -2.1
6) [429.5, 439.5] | -0.7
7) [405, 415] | -1.7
